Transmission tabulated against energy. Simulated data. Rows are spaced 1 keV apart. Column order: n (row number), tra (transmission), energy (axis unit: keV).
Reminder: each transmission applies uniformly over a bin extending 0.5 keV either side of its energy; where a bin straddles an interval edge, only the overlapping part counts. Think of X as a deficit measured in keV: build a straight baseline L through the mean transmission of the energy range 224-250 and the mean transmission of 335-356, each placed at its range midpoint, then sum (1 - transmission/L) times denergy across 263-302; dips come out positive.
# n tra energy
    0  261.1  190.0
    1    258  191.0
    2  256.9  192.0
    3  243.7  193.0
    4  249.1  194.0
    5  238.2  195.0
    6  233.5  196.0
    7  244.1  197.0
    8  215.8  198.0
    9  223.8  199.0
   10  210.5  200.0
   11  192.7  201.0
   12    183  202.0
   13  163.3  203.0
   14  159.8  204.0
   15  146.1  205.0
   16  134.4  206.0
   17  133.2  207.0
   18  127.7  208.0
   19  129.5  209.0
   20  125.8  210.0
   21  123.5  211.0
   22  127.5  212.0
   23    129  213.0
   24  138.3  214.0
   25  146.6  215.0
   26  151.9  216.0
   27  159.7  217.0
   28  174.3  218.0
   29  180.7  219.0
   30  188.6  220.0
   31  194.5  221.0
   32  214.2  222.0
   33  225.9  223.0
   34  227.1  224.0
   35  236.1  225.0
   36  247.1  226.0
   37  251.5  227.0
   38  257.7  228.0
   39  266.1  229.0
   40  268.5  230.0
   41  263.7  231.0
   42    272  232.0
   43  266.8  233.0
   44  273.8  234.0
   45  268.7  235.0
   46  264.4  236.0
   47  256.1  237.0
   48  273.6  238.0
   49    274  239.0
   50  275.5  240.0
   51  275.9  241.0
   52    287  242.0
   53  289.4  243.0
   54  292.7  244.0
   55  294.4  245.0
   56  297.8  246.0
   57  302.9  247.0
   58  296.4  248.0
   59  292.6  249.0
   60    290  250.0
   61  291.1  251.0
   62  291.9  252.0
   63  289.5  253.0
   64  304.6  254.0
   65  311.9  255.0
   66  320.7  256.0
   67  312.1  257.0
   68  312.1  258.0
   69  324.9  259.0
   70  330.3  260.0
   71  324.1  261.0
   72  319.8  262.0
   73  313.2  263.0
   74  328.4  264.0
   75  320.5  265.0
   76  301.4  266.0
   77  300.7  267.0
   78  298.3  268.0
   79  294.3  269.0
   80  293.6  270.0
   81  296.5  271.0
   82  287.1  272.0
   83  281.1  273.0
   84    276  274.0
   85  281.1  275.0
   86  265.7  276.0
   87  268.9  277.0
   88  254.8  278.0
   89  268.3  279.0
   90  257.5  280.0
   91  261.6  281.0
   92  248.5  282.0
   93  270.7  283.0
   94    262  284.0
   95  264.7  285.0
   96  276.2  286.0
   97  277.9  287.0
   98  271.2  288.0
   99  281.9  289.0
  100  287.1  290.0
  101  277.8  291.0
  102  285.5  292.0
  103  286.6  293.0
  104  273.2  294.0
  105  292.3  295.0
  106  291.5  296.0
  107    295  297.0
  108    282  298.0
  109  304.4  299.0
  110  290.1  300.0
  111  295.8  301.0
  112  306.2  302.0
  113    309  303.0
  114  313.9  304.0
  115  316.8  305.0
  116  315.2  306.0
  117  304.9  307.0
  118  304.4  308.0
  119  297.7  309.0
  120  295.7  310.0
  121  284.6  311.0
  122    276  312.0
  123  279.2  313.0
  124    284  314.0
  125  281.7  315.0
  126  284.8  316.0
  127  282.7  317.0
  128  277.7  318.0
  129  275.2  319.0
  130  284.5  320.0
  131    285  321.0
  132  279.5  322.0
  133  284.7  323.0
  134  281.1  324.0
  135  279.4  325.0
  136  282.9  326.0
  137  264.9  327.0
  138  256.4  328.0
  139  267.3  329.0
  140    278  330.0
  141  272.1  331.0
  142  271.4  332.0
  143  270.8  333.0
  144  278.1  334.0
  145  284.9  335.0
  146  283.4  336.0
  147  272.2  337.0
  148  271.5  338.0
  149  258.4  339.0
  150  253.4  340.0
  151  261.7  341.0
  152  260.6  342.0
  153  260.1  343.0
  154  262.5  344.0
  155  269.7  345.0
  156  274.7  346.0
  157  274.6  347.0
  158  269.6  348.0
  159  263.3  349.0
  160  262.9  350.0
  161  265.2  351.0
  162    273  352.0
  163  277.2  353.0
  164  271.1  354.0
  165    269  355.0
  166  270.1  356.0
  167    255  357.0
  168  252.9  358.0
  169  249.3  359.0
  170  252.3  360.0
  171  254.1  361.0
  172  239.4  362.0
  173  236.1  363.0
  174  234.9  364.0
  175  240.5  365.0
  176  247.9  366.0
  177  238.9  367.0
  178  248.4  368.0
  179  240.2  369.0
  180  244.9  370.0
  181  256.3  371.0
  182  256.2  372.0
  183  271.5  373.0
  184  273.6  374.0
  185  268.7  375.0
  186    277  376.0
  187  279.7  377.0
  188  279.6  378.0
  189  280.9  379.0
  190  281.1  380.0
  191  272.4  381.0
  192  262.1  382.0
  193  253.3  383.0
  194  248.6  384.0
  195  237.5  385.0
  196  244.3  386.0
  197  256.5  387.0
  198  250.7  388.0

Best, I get -1.8 keV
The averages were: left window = 273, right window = 268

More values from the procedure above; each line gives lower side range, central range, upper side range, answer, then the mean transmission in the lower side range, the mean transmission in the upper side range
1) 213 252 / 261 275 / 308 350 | -2.37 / 247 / 275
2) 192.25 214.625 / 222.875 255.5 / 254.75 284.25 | -4.90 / 177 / 293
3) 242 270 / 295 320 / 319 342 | -0.91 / 305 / 273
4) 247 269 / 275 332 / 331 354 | 0.95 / 308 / 269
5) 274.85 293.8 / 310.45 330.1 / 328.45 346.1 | -0.64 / 271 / 269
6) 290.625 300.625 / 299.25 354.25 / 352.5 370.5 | -1.84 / 288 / 251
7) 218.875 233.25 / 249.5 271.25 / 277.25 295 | -4.28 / 238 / 271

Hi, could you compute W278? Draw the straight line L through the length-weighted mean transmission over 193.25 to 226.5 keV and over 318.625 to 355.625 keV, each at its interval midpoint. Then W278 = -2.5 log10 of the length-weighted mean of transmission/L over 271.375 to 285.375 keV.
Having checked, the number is -0.17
